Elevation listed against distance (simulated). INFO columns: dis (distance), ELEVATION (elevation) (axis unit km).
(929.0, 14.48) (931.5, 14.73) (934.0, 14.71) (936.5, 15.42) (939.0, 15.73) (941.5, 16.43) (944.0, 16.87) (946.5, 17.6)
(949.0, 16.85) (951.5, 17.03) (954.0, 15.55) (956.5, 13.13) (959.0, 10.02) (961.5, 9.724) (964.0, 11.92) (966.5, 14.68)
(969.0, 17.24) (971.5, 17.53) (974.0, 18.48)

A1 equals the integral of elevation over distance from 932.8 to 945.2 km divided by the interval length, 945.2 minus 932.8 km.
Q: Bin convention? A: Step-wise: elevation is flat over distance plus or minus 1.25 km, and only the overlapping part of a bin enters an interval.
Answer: 15.8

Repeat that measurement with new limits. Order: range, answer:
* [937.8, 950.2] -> 16.7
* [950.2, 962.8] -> 13.1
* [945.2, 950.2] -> 17.2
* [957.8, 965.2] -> 10.5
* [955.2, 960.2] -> 11.6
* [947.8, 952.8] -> 16.9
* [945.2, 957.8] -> 16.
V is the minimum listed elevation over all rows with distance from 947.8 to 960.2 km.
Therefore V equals 10.02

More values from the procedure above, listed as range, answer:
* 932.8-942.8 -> 14.71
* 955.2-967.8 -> 9.724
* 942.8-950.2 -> 16.85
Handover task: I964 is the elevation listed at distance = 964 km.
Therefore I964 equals 11.92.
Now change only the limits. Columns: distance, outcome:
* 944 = 16.87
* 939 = 15.73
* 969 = 17.24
